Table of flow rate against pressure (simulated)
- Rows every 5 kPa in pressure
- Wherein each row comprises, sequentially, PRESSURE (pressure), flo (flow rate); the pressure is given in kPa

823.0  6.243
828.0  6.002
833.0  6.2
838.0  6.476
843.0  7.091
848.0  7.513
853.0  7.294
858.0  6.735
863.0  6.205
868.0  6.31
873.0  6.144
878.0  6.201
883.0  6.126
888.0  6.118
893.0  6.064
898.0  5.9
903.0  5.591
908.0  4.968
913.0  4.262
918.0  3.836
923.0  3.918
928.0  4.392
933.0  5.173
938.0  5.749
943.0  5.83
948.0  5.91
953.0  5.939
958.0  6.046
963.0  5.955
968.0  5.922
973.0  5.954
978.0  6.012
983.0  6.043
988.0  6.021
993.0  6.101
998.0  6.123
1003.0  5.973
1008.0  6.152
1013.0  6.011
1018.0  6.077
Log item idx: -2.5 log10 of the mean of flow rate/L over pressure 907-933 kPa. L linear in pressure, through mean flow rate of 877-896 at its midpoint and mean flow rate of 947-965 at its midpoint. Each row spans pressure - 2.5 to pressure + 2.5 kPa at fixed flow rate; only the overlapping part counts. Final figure 0.364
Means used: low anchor 6.12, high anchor 5.97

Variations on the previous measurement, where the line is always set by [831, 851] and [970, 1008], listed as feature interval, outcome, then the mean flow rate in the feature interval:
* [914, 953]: 0.25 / 5.01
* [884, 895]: 0.08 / 6.1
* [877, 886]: 0.08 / 6.15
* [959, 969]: 0.04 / 5.96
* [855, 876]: 0.06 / 6.37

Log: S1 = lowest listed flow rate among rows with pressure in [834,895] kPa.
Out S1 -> 6.064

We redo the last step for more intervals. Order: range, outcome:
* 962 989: 5.922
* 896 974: 3.836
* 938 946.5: 5.749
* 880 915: 4.262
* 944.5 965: 5.91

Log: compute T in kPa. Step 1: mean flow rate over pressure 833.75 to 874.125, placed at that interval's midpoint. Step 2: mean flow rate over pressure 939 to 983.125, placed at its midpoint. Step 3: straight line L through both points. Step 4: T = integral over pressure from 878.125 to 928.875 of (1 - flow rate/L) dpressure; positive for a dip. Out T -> 9.4 kPa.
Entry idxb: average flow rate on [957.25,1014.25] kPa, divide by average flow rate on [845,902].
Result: 0.9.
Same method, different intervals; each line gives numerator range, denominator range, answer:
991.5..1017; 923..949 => 1.16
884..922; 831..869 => 0.77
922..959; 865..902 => 0.89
